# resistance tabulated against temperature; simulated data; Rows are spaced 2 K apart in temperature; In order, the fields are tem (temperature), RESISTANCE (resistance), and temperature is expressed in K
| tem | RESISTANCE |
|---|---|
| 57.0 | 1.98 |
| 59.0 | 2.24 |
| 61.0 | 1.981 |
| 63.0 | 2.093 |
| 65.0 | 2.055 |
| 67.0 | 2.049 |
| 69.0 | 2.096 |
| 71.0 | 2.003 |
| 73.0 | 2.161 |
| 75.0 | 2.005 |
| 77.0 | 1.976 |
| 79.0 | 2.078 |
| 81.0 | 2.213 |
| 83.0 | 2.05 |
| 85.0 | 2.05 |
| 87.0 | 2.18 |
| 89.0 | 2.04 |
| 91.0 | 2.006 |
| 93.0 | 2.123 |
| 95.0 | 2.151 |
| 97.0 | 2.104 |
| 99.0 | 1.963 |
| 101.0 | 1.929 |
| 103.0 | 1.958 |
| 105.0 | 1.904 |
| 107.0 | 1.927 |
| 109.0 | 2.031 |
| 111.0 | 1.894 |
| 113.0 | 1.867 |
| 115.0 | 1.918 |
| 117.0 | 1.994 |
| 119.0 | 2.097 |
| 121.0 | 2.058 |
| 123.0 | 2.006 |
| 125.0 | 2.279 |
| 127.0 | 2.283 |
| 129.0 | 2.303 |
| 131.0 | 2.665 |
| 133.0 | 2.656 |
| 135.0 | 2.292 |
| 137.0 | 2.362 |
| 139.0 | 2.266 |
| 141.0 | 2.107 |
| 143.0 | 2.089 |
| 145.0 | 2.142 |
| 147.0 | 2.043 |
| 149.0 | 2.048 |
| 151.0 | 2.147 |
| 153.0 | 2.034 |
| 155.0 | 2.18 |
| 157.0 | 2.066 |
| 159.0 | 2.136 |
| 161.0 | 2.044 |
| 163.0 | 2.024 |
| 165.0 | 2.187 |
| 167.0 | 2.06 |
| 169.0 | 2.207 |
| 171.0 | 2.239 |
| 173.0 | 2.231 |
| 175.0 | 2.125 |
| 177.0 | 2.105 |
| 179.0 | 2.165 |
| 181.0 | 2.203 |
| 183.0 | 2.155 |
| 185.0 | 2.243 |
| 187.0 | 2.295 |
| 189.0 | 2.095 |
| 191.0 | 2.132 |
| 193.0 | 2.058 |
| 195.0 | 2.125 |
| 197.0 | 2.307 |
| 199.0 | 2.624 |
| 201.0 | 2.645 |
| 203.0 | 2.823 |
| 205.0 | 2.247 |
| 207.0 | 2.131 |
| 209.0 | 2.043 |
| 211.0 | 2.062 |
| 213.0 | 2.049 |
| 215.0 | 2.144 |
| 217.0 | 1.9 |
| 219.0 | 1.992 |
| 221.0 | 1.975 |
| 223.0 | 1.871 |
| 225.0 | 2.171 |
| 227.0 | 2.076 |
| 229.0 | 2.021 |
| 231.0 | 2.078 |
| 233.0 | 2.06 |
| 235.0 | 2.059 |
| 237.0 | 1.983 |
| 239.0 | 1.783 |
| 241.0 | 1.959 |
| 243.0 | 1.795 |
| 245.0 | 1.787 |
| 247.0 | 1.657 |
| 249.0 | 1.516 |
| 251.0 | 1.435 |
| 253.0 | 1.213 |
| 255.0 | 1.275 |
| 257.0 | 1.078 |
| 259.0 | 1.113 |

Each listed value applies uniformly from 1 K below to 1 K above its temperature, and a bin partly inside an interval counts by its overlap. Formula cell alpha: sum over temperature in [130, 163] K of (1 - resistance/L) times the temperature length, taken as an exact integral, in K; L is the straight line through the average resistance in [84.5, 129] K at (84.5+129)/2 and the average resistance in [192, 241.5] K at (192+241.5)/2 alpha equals -2.0 K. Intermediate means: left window 2.04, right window 2.13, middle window 2.2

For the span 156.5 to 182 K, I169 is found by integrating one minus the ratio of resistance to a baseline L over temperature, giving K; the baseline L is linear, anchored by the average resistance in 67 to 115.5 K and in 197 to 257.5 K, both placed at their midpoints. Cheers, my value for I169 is -1.9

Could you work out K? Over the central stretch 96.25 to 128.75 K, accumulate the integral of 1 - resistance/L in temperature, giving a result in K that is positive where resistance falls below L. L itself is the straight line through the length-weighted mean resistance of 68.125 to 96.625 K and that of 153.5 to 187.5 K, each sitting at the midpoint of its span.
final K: 1.3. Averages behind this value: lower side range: 2.08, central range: 2.02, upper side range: 2.15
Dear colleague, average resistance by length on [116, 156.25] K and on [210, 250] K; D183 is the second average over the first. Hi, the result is 0.9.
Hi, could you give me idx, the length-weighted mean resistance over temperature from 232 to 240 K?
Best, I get 1.97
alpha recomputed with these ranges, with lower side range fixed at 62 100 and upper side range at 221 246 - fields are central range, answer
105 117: 0.71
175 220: -4.73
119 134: -1.94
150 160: -0.44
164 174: -0.85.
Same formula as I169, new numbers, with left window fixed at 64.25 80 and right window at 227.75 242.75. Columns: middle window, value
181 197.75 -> -1.4 K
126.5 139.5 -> -2.5 K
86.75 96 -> -0.2 K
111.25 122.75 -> 0.3 K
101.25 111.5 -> 0.5 K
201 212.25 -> -1.7 K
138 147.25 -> -0.5 K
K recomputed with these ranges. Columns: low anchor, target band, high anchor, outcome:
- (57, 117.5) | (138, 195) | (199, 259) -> -4.76 K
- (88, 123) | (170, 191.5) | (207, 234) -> -1.68 K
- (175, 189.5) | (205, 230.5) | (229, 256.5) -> -1.68 K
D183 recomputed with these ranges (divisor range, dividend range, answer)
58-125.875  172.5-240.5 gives 1.05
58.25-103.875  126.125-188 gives 1.06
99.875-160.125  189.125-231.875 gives 1.02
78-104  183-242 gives 1.03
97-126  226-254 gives 0.91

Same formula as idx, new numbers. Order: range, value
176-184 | 2.16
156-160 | 2.1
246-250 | 1.59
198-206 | 2.58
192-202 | 2.35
